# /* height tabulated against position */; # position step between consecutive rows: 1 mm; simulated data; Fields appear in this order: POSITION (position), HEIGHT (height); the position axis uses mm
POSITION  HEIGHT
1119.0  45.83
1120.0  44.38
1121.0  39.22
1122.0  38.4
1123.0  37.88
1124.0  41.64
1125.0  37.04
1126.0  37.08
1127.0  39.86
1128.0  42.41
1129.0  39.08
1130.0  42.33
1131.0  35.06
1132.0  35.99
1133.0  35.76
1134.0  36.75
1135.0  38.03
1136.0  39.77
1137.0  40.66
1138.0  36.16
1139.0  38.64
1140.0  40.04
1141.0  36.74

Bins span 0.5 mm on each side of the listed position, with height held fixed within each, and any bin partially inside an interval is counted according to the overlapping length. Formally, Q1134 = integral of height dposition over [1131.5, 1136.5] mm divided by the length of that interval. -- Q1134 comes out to 37.3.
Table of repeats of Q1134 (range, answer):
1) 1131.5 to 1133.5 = 35.9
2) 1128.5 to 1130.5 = 40.7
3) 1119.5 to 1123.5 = 40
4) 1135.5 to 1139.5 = 38.8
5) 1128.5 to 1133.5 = 37.6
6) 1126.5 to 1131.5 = 39.7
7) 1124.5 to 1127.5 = 38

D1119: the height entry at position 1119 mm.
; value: 45.83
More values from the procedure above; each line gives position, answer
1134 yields 36.75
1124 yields 41.64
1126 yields 37.08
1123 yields 37.88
